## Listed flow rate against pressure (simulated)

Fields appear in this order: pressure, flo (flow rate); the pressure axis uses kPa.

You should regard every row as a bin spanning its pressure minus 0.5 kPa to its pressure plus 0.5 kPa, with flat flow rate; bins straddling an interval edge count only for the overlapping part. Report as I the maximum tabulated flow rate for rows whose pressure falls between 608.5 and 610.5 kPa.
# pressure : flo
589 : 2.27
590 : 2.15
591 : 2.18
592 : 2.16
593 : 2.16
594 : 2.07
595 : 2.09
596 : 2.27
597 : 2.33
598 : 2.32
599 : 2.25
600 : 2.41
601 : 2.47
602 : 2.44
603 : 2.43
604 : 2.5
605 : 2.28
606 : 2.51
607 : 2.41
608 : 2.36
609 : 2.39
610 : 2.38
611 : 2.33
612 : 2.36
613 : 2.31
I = 2.39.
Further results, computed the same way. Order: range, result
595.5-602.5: 2.47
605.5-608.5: 2.51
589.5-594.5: 2.18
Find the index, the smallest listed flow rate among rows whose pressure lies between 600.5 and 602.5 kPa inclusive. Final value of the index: 2.44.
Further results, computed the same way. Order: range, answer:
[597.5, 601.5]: 2.25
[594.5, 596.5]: 2.09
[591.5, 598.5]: 2.07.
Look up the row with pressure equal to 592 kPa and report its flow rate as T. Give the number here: 2.16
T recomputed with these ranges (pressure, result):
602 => 2.44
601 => 2.47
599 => 2.25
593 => 2.16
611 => 2.33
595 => 2.09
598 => 2.32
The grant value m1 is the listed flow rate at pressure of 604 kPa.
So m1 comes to 2.5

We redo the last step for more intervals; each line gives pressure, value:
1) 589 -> 2.27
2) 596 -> 2.27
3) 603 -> 2.43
